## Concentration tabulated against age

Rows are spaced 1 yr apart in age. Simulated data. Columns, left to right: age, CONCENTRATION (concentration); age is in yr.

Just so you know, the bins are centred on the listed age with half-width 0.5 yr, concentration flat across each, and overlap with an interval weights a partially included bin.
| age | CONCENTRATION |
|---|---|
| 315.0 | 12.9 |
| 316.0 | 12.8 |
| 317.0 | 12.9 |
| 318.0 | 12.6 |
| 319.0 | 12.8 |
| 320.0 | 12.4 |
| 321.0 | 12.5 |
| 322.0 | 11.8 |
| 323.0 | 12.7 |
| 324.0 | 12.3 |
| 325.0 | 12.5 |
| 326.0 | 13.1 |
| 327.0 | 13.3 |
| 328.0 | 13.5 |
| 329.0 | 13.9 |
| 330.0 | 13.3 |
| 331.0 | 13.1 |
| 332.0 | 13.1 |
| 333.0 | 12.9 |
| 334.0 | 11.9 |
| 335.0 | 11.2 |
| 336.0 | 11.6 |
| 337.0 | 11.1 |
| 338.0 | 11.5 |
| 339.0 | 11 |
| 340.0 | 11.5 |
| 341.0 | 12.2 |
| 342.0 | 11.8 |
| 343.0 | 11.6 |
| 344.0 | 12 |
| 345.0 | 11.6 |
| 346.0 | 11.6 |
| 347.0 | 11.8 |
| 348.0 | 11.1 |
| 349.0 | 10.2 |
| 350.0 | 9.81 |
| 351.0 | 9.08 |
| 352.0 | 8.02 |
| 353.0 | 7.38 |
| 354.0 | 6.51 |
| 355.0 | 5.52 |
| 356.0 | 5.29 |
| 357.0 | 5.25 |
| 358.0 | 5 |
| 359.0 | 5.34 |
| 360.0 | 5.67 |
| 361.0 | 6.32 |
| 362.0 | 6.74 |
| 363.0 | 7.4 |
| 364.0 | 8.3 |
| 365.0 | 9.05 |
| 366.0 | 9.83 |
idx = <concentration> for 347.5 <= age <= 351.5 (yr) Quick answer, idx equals 10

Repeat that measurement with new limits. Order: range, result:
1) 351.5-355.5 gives 6.86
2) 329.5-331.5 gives 13.2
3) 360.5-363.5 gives 6.82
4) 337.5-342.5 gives 11.6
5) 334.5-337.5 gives 11.3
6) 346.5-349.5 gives 11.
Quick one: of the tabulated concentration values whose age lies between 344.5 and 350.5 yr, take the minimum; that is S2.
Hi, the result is 9.81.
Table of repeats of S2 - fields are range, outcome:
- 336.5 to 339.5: 11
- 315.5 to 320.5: 12.4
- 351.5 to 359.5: 5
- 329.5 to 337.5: 11.1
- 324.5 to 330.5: 12.5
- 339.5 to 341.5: 11.5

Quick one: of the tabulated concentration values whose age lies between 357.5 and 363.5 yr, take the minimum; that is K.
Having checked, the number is 5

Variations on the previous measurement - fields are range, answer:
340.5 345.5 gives 11.6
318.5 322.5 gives 11.8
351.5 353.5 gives 7.38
